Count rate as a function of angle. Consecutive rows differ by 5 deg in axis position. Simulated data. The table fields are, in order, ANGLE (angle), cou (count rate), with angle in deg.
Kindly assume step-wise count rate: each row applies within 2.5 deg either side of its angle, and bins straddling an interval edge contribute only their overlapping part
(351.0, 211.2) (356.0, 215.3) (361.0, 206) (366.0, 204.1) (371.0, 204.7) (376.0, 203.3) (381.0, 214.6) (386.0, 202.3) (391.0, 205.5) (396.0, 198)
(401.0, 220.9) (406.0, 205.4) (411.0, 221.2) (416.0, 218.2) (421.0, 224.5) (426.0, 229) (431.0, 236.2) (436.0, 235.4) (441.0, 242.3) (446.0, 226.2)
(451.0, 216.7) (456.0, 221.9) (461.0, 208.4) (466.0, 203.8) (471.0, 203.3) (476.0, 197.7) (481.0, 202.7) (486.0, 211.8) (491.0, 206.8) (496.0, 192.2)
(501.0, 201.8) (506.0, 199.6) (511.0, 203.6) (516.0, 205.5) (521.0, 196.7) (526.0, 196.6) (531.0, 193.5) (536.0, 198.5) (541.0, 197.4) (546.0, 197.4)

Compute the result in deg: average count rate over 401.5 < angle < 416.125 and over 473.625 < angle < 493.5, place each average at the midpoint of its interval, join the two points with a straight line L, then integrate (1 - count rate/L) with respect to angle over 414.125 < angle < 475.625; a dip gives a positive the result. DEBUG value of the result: -3.2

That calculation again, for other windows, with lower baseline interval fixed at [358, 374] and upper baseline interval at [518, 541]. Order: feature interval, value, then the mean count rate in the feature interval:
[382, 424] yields -1.9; 212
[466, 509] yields -0.7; 202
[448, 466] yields -1.2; 214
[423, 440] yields -2.7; 234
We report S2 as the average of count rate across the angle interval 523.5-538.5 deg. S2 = 196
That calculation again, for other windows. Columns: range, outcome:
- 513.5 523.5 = 201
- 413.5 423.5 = 221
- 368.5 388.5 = 206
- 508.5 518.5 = 205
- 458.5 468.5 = 206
